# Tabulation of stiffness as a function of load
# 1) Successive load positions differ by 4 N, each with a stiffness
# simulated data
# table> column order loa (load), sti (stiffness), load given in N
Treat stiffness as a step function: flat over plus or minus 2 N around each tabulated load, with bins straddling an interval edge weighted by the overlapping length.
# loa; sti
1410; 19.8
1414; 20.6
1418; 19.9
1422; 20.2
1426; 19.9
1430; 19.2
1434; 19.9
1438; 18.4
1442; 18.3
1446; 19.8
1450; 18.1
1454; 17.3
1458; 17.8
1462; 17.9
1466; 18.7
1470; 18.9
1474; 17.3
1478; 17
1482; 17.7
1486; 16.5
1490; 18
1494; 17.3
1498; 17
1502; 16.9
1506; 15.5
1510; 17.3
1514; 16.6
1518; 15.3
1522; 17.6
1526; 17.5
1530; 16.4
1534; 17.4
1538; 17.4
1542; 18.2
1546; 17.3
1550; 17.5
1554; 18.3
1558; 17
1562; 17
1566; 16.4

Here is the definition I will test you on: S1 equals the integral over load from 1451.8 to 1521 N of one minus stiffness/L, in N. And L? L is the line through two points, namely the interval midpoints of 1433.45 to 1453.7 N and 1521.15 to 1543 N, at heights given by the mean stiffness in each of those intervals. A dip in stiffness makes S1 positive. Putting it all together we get 3.1 N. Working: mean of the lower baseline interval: 18.7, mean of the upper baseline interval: 17.4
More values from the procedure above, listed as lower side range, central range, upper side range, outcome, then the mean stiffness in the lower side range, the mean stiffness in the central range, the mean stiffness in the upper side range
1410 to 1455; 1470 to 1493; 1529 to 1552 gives 1.3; 19.3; 17.4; 17.4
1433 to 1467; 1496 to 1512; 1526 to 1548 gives 1.0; 18.4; 16.7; 17.4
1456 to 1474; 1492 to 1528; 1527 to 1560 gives 2.0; 18.2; 16.8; 17.4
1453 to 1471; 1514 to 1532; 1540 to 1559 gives 1.1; 18.1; 16.7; 17.7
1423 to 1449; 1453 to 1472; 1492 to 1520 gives 0.1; 19.2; 18.2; 16.6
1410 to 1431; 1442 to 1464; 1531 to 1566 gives 1.3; 20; 18.2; 17.4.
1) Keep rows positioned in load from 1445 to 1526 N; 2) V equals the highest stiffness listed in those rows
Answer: 19.8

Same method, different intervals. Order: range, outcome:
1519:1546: 18.2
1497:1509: 17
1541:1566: 18.3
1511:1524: 17.6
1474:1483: 17.7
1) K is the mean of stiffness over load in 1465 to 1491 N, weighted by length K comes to 17.7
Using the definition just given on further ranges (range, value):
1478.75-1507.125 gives 17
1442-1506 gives 17.7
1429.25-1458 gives 18.6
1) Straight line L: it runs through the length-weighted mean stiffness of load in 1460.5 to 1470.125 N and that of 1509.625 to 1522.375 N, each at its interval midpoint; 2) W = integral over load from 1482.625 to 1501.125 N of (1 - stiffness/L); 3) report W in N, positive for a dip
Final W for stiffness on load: 0.2 N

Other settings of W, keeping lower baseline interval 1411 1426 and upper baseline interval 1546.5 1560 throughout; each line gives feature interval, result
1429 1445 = 0.7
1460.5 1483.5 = 1.5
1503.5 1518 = 1.6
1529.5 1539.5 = 0.4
